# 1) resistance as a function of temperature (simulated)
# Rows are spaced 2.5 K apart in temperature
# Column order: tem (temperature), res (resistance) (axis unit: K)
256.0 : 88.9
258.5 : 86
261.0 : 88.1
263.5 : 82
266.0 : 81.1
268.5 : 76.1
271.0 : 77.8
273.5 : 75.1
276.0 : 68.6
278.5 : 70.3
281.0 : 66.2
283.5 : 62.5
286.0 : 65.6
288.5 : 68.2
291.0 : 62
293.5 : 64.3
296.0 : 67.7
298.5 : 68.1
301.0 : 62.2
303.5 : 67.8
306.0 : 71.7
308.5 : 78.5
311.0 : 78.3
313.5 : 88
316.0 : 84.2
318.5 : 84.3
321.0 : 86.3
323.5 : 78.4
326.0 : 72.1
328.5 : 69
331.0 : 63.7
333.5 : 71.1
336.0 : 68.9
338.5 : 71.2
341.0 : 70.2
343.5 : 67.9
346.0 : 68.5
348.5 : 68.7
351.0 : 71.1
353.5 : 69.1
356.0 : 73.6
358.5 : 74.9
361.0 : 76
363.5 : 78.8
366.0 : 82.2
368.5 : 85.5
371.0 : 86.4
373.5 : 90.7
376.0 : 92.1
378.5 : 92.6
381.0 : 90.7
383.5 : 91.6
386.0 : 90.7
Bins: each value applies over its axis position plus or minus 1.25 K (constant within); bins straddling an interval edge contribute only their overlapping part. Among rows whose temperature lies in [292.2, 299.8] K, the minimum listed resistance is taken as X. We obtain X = 64.3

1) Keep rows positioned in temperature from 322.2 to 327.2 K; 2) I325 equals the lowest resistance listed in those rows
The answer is 72.1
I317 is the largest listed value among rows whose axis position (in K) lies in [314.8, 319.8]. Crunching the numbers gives 84.3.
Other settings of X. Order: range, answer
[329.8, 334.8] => 63.7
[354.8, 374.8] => 73.6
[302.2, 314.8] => 67.8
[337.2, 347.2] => 67.9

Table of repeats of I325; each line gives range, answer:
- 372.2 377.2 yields 90.7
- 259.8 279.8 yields 68.6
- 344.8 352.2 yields 68.5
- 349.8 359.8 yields 69.1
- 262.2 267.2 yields 81.1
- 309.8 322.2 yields 78.3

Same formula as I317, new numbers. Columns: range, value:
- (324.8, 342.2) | 72.1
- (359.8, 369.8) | 85.5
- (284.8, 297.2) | 68.2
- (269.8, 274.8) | 77.8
